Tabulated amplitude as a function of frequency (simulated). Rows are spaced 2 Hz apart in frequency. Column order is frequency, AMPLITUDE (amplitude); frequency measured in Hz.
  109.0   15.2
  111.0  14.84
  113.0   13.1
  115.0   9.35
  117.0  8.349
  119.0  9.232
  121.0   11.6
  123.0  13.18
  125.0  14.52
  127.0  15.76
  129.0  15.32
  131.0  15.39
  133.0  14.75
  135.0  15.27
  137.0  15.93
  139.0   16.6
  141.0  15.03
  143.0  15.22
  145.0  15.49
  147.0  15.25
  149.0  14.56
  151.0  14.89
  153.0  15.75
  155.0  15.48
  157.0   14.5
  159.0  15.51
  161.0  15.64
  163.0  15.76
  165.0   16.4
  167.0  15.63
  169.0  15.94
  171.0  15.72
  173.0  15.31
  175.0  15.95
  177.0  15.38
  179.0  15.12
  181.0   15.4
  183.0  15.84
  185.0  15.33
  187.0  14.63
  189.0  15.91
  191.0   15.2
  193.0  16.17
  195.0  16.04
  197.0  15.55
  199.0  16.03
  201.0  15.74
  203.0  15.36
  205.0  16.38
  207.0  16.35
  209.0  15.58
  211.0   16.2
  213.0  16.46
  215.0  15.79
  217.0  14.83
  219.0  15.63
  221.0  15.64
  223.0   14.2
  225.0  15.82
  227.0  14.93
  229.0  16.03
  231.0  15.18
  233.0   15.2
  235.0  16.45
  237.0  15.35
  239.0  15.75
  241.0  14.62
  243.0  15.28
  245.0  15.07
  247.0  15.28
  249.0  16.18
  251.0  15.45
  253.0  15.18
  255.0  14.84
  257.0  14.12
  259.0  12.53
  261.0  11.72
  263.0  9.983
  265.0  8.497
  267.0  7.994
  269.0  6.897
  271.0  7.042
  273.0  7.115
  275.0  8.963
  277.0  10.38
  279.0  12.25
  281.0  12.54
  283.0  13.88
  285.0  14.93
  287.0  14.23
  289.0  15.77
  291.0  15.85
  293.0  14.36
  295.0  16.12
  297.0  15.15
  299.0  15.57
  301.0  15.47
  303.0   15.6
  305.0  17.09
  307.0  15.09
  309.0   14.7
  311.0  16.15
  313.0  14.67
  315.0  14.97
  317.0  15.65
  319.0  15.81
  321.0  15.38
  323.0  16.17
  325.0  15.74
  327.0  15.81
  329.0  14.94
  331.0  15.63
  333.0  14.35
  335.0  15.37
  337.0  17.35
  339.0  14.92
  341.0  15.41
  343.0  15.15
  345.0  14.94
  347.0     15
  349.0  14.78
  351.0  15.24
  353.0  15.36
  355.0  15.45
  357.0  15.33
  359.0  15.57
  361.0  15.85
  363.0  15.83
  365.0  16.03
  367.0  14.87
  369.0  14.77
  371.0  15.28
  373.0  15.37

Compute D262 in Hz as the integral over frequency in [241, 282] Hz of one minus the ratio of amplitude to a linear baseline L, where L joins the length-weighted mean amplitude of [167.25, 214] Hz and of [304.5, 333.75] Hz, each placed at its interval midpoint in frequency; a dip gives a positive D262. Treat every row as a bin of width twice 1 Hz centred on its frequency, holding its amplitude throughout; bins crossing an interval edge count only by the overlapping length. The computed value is 9.6 Hz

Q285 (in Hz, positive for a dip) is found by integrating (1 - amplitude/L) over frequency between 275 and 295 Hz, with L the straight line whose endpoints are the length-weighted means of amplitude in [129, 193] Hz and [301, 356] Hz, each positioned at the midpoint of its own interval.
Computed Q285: 2.3 Hz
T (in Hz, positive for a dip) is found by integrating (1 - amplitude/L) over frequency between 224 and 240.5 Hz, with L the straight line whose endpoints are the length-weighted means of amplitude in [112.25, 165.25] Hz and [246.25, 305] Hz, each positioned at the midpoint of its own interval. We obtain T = -2.7 Hz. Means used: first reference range 14.3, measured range 15.6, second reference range 13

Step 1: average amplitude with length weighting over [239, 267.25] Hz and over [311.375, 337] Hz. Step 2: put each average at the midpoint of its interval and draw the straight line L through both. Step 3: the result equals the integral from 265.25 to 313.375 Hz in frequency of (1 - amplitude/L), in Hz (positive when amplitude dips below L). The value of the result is 4.8 Hz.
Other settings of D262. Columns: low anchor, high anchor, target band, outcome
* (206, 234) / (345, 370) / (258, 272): 5.65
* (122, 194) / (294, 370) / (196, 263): 0.85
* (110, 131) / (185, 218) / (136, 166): -3.58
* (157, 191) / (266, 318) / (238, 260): -1.16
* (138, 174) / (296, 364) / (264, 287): 7.79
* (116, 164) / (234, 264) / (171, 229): -4.31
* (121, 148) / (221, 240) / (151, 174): -0.59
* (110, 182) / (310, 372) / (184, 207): -1.33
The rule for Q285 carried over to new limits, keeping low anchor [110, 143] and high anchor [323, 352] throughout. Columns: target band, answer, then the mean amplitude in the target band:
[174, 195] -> -2.04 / 15.5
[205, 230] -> -2.16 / 15.7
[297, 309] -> -0.43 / 15.6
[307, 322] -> -0.14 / 15.3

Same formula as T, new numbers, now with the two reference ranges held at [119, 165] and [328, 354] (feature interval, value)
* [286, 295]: 0.0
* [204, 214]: -0.7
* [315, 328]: -0.4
